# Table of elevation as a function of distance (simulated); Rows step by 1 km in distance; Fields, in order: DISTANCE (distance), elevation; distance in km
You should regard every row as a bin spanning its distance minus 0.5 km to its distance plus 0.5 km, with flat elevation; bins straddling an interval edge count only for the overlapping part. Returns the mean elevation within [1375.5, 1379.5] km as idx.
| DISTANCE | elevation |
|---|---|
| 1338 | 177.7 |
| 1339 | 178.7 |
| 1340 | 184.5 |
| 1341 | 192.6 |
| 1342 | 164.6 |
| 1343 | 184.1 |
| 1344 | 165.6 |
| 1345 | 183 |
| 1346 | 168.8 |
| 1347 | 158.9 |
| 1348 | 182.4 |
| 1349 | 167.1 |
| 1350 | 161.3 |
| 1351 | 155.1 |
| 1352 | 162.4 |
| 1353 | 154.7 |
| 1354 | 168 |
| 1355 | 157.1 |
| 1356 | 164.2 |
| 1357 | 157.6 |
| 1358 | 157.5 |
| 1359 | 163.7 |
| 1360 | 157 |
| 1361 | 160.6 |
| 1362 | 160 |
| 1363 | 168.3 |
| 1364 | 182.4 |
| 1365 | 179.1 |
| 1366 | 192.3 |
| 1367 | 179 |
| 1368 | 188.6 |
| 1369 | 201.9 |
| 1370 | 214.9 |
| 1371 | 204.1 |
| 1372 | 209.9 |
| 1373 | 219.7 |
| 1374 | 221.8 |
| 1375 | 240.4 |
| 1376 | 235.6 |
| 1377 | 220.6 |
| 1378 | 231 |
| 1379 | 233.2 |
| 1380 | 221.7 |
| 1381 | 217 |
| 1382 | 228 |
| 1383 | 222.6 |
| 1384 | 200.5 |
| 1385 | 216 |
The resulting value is 230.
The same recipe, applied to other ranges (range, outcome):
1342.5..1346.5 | 175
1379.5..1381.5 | 219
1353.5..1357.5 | 162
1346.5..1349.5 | 169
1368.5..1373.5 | 210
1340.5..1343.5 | 180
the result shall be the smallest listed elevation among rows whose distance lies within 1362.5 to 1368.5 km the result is 168.3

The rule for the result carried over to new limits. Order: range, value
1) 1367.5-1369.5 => 188.6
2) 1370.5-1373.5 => 204.1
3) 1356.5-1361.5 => 157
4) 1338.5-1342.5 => 164.6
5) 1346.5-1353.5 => 154.7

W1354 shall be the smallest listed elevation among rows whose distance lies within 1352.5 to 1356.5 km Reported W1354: 154.7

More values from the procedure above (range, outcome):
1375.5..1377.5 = 220.6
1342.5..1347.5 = 158.9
